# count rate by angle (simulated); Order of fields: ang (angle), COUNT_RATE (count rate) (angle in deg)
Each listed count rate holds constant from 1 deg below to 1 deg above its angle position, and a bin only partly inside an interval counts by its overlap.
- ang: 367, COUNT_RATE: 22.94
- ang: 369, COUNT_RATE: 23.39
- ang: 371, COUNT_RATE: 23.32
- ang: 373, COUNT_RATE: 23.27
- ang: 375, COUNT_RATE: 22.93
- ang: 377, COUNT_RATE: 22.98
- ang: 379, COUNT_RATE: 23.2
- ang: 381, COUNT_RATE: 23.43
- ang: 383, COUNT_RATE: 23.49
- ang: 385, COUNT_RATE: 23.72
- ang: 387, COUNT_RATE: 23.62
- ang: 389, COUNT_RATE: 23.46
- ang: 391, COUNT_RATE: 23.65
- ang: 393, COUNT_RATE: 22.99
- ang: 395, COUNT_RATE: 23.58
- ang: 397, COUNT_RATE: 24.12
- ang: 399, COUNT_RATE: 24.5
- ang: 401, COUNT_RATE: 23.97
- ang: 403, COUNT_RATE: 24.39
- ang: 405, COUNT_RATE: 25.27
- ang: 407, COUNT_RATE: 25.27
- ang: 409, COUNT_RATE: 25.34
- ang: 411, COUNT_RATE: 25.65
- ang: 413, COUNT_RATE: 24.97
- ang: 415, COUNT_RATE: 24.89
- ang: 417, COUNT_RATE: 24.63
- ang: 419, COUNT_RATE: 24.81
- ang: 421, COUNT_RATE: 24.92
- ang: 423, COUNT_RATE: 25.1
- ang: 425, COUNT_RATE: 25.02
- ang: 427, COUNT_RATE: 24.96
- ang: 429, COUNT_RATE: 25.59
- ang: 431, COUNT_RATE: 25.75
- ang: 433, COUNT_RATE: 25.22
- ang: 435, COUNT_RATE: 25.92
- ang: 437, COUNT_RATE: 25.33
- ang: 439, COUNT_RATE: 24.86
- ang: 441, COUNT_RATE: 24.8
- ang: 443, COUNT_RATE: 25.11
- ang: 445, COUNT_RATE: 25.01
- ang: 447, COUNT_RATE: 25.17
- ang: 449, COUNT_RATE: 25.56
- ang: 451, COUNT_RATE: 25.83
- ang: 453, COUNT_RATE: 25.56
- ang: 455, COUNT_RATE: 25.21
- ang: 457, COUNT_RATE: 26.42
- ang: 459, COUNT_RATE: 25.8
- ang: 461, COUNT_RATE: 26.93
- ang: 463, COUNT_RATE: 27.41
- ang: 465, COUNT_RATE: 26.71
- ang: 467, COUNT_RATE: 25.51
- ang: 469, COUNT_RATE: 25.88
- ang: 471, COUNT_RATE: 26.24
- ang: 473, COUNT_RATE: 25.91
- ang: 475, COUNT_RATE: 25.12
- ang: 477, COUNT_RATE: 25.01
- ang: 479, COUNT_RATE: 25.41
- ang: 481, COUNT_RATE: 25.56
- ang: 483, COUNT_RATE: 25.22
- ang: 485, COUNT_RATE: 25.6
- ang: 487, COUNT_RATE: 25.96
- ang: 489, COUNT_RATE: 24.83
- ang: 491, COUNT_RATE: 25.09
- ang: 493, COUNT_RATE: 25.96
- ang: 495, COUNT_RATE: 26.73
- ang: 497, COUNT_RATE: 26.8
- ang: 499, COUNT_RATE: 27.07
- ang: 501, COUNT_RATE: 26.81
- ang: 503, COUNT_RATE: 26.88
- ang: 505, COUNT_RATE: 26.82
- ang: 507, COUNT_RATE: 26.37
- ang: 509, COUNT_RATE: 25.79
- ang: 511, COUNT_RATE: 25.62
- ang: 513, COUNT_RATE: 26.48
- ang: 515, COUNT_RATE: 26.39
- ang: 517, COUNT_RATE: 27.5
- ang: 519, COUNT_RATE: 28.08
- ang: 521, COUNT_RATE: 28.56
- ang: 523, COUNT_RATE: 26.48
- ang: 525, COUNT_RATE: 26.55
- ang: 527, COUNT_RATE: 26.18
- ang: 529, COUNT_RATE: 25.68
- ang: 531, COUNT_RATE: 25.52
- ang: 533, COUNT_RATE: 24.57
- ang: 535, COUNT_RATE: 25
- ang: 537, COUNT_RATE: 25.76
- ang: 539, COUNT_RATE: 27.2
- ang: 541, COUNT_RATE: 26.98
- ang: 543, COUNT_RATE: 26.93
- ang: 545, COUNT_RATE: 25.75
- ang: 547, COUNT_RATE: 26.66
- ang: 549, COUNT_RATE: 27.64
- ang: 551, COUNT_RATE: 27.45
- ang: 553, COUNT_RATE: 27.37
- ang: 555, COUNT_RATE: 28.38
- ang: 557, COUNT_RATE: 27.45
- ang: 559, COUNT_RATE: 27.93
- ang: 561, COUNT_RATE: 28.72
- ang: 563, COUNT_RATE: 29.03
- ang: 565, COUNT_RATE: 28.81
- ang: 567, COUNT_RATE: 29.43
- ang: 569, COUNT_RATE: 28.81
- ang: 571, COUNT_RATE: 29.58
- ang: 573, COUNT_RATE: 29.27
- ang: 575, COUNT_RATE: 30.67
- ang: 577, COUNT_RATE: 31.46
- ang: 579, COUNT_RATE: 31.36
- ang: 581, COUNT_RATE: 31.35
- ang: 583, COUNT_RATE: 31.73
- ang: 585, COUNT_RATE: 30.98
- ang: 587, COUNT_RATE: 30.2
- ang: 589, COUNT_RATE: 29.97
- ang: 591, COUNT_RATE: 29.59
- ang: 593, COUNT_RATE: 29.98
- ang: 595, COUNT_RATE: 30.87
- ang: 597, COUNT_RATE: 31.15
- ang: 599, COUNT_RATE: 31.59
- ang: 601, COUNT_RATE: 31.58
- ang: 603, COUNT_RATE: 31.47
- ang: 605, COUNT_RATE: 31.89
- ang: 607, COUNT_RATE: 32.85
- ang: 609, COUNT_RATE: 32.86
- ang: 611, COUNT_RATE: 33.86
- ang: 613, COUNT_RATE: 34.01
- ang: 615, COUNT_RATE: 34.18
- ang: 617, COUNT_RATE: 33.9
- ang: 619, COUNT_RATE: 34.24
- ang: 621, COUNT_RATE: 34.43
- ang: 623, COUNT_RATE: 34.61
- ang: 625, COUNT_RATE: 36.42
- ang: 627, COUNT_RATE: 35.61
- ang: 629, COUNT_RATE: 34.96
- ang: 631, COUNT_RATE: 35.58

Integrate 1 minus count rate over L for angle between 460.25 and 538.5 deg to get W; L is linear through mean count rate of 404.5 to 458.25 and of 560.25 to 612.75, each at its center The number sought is 4.3 deg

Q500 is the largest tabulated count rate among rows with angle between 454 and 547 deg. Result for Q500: 28.56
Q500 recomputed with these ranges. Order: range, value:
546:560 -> 28.38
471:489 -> 26.24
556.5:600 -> 31.73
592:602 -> 31.59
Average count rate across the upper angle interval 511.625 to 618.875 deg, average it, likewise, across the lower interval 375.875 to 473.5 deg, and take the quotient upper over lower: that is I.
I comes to 1.2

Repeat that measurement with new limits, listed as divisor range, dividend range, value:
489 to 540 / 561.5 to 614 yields 1.17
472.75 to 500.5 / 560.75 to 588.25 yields 1.17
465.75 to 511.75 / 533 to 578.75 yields 1.08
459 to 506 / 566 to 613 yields 1.19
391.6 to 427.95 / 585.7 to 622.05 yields 1.30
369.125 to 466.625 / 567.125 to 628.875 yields 1.29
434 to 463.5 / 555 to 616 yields 1.20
